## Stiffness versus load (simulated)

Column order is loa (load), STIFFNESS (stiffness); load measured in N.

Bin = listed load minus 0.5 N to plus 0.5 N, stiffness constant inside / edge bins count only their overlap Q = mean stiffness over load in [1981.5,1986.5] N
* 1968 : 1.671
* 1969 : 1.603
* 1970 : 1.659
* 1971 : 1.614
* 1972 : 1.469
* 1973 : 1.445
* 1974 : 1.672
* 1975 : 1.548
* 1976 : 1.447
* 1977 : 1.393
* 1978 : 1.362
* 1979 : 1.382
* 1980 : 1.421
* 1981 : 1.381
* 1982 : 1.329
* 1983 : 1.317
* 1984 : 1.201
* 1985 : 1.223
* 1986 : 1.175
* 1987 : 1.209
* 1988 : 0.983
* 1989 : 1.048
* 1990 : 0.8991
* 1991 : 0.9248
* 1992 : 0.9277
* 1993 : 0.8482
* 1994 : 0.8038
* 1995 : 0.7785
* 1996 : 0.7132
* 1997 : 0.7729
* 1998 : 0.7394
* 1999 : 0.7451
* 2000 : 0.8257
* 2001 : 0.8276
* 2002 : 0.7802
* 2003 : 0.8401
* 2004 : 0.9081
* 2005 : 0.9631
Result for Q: 1.25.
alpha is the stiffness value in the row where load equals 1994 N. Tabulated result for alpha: 0.8038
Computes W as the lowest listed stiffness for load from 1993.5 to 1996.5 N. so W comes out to 0.7132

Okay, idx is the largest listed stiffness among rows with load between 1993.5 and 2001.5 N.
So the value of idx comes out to 0.8276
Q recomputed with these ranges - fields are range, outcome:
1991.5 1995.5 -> 0.84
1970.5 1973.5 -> 1.51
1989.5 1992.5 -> 0.917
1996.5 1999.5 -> 0.752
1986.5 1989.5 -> 1.08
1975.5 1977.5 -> 1.42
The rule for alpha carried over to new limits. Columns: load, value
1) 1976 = 1.447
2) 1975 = 1.548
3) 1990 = 0.8991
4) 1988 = 0.983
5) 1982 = 1.329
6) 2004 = 0.9081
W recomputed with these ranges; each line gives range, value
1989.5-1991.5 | 0.8991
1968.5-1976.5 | 1.445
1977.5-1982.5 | 1.329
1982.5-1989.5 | 0.983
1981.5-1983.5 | 1.317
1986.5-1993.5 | 0.8482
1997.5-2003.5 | 0.7394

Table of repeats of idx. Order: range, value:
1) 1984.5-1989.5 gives 1.223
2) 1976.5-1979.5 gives 1.393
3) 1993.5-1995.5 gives 0.8038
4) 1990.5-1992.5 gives 0.9277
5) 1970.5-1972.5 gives 1.614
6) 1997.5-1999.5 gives 0.7451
